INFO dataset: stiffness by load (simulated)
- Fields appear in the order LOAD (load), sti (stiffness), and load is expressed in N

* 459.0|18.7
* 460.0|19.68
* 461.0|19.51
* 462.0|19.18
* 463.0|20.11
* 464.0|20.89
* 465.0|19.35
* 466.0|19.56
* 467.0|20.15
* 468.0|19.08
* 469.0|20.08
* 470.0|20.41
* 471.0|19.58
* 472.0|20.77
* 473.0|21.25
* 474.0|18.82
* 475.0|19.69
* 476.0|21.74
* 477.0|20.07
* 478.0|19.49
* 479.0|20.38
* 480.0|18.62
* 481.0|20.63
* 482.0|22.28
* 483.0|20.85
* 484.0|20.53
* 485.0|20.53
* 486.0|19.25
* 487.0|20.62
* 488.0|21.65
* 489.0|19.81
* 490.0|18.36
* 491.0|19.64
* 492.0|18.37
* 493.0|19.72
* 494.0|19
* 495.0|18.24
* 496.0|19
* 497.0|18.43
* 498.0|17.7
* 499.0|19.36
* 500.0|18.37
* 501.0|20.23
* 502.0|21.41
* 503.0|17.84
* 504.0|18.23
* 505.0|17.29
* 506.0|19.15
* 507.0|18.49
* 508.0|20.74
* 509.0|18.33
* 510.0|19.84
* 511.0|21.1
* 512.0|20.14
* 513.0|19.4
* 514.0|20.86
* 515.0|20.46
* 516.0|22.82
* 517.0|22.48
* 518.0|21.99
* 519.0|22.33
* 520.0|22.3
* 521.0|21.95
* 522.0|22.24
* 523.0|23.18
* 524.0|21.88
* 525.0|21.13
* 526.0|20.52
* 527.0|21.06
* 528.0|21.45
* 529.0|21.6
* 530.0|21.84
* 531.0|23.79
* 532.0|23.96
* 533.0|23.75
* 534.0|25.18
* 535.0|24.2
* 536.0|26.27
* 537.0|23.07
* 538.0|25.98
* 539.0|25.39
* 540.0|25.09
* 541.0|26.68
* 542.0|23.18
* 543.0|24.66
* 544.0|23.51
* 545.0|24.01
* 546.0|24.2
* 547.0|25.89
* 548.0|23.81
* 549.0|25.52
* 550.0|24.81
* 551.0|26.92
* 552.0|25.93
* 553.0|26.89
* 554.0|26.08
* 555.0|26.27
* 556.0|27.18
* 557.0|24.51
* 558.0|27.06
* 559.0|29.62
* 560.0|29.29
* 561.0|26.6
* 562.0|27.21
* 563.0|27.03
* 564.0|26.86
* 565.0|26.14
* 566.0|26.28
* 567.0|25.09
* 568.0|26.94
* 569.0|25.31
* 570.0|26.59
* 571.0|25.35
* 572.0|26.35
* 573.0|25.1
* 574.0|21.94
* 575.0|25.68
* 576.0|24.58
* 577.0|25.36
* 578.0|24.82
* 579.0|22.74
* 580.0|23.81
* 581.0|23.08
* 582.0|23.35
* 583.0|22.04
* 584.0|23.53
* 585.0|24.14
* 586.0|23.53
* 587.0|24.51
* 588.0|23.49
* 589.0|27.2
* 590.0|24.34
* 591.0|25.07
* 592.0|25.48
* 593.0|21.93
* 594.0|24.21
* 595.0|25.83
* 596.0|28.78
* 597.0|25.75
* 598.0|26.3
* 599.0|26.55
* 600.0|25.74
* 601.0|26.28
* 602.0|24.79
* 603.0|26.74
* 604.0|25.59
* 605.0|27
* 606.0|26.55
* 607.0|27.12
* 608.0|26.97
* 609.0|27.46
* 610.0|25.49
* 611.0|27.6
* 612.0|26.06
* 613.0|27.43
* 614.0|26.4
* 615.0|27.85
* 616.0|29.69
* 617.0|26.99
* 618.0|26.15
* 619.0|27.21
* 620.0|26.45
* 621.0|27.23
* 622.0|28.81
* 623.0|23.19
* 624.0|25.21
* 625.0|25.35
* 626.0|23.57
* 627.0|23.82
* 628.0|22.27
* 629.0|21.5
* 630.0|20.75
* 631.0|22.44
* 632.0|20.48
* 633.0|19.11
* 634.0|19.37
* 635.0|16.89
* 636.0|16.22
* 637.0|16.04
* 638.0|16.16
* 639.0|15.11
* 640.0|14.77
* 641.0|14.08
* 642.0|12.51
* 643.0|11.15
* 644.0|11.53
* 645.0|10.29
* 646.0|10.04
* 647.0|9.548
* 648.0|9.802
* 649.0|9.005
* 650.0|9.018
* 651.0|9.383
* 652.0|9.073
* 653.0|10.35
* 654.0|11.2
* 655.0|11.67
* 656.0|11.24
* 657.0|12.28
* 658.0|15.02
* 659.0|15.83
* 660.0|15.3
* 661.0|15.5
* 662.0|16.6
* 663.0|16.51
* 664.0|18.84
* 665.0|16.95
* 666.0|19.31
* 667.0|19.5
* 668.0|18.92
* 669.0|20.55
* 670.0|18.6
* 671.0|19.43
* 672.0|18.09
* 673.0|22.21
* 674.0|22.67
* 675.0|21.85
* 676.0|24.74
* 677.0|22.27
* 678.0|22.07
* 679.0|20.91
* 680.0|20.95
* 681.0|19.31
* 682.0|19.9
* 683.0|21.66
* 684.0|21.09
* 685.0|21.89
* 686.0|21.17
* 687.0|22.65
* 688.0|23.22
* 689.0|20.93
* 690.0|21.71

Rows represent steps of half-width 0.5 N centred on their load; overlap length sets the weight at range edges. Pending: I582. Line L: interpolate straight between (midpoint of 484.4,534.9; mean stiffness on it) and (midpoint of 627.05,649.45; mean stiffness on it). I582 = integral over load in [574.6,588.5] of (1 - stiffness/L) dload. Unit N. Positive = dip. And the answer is -4.8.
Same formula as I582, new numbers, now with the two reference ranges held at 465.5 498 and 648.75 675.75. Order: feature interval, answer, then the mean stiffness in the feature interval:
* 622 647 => -2.3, 18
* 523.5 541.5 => -4.6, 23.5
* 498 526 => -1.9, 20.5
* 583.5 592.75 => -3.7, 24.5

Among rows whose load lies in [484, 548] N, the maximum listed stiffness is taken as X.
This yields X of 26.68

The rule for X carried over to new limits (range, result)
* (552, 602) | 29.62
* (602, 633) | 29.69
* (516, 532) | 23.96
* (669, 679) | 24.74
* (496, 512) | 21.41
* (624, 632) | 25.35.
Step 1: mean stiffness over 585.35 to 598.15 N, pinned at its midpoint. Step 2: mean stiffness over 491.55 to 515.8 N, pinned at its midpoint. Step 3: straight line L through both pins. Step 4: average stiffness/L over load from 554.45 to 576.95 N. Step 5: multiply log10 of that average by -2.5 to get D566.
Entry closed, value -0.13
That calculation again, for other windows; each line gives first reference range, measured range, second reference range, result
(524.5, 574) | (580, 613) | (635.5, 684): -0.20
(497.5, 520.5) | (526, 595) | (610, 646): -0.21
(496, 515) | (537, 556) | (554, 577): -0.05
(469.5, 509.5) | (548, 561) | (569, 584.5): -0.15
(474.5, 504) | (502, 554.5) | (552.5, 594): -0.02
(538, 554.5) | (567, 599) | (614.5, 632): 0.02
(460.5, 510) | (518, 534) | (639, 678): -0.20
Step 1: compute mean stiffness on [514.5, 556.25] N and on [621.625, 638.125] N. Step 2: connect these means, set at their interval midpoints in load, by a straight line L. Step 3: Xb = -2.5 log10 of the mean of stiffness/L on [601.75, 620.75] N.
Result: -0.226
